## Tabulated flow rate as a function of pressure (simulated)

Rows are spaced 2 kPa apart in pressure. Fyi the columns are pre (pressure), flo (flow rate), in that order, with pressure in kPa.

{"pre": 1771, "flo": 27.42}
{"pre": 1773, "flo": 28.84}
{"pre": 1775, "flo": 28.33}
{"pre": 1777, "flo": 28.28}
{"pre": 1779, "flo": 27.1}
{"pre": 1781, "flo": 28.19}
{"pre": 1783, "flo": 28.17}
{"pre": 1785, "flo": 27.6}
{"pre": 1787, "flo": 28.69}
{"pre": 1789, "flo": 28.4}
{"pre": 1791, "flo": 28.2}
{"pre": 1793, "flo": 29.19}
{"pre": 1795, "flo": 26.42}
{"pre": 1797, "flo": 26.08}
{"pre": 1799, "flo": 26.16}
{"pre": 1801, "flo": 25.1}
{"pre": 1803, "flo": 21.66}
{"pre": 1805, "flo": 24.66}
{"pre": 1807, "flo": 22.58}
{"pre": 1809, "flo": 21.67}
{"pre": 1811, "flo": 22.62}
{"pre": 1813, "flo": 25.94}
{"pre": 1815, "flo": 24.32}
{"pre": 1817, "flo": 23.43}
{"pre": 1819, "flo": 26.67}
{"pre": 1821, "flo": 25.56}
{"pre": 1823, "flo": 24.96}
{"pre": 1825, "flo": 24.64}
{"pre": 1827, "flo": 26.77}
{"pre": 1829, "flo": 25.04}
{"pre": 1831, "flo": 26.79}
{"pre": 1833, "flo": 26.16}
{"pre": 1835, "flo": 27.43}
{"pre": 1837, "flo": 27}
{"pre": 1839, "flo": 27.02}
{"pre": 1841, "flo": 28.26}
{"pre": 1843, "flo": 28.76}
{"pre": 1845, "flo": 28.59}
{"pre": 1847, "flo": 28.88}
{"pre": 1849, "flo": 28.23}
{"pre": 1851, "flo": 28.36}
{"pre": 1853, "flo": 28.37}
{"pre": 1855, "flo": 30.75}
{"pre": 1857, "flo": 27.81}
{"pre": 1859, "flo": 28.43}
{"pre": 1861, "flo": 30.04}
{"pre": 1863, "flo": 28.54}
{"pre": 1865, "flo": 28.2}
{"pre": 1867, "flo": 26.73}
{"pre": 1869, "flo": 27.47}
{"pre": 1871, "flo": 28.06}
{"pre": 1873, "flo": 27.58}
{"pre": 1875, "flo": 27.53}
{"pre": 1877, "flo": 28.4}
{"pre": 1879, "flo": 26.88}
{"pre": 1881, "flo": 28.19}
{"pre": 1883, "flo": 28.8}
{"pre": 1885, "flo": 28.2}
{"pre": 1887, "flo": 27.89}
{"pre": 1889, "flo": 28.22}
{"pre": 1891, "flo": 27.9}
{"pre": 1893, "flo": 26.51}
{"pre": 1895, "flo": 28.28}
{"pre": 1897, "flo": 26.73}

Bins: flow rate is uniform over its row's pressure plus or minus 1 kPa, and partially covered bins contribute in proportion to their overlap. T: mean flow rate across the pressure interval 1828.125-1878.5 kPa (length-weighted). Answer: 27.9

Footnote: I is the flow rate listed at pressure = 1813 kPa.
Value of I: 25.94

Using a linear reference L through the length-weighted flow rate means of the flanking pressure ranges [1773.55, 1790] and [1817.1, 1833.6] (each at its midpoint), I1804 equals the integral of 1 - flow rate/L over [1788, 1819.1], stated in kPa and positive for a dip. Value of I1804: 2.0 kPa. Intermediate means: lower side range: 28.1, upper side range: 25.7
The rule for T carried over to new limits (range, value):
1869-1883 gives 27.8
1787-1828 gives 25.3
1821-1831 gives 25.5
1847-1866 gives 28.8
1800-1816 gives 23.6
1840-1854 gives 28.5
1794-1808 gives 24.7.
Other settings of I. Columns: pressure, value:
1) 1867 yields 26.73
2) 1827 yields 26.77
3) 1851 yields 28.36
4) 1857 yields 27.81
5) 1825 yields 24.64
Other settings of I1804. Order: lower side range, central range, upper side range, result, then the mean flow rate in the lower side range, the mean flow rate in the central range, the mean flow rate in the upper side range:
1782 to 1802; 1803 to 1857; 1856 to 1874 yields 3.0 kPa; 27.4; 26.2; 28.1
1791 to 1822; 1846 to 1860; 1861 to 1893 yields -0.9 kPa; 24.9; 28.7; 27.9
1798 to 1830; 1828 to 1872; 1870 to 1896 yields -2.8 kPa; 24.5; 28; 27.9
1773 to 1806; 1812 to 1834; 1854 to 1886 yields 1.7 kPa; 27.1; 25.5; 28.2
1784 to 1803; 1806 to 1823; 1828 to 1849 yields 1.9 kPa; 27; 24.1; 27.4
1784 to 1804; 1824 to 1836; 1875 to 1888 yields 0.5 kPa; 26.8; 26.1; 28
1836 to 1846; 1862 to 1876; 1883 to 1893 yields 0.1 kPa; 27.9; 27.7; 28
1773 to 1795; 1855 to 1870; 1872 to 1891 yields -0.2 kPa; 28.2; 28.3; 28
